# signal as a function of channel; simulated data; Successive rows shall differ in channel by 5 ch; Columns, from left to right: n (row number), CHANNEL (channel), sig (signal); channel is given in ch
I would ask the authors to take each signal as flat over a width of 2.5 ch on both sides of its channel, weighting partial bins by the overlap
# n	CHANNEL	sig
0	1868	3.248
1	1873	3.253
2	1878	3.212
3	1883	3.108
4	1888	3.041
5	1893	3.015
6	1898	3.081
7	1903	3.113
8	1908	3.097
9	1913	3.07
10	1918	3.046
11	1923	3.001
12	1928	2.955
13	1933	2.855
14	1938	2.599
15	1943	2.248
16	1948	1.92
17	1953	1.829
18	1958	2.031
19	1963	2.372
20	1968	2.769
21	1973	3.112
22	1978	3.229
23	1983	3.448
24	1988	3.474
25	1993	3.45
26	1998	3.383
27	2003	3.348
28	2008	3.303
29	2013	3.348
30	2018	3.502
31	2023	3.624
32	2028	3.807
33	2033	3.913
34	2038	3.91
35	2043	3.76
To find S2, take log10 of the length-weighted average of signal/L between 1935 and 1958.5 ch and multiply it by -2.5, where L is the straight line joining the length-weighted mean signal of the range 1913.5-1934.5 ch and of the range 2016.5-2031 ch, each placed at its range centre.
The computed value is 0.41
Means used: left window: 2.98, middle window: 2.15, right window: 3.66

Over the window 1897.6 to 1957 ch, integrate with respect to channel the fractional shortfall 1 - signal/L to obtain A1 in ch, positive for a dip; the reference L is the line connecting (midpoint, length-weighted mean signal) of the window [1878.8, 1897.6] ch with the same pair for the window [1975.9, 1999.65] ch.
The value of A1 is 9.1 ch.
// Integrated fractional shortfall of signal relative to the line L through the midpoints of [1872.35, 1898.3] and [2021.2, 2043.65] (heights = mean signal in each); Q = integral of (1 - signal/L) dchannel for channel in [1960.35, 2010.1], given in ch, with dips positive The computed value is 5.6 ch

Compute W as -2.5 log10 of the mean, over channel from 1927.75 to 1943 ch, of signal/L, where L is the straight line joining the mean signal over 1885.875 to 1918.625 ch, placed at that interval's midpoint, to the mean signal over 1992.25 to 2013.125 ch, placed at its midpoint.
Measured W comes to 0.18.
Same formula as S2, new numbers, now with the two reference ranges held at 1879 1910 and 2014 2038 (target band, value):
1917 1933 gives 0.089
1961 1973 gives 0.263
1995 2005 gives 0.067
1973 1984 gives 0.068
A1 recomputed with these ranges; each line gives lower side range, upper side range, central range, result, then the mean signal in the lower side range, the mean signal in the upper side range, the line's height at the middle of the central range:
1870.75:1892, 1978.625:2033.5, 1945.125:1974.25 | 9.2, 3.14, 3.48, 3.36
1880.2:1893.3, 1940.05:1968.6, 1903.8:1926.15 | -3.1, 3.06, 2.16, 2.69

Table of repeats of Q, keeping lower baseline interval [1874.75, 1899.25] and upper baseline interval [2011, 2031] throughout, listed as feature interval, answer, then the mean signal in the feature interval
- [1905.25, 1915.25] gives 0.3 ch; 3.08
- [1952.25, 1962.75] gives 4.1 ch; 2.04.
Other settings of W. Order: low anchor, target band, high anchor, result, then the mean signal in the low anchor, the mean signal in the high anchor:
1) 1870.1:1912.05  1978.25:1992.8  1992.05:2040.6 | 0.01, 3.11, 3.56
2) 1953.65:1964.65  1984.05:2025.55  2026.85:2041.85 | -0.09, 2.13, 3.87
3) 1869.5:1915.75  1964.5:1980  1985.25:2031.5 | 0.13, 3.11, 3.48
